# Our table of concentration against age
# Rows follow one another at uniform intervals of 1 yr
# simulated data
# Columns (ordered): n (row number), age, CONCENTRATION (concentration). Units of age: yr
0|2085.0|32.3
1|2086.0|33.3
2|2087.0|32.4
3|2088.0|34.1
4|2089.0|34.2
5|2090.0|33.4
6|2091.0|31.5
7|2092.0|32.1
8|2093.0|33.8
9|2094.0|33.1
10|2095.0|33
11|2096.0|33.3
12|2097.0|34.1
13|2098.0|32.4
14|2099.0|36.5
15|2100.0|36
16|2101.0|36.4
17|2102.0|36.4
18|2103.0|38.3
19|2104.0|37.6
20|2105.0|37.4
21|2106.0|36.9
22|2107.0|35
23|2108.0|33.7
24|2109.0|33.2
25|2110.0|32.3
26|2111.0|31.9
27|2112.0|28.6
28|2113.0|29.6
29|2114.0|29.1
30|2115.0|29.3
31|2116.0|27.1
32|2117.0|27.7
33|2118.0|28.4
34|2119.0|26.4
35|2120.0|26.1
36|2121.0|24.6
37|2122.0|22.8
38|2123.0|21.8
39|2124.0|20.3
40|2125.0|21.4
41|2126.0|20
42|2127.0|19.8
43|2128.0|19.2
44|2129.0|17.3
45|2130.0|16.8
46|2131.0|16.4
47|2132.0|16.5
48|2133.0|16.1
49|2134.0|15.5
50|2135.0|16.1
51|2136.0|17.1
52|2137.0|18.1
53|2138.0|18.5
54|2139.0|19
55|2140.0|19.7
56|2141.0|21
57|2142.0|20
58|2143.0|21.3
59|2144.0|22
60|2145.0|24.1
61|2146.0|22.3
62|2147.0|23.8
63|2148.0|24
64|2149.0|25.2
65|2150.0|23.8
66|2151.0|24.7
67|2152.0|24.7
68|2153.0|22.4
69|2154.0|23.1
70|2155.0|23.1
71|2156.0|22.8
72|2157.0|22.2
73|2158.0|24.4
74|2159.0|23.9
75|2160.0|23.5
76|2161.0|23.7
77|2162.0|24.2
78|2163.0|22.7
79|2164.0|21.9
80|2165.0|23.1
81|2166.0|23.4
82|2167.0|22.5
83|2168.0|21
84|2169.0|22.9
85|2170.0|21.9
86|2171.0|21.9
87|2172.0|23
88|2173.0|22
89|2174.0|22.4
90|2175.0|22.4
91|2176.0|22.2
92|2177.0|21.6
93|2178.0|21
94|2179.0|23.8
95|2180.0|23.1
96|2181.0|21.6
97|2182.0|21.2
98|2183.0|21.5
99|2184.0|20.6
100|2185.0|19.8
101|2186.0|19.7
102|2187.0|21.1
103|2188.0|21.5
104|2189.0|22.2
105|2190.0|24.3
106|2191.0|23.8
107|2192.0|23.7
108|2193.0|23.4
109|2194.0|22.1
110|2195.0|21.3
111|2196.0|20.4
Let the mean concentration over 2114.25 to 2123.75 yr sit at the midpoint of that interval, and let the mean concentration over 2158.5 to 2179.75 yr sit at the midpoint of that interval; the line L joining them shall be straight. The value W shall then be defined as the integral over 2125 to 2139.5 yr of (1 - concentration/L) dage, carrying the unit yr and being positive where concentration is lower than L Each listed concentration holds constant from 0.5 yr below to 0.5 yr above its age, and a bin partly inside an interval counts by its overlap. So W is 4.2 yr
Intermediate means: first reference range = 26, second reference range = 22.6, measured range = 17.7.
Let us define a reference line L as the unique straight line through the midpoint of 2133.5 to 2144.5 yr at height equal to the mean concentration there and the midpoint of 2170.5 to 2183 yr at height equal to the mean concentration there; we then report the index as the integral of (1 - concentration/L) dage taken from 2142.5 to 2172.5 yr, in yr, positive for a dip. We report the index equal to -3.86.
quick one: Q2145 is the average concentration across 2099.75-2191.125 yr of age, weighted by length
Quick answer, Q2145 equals 23.9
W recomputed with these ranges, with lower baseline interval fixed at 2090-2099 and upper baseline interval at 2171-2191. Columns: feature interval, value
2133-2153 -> 4.27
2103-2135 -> 4.68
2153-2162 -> 0.58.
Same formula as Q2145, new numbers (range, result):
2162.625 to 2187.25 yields 21.9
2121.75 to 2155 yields 20.5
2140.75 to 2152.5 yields 23.1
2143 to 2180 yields 23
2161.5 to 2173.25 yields 22.6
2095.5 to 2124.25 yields 31.2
